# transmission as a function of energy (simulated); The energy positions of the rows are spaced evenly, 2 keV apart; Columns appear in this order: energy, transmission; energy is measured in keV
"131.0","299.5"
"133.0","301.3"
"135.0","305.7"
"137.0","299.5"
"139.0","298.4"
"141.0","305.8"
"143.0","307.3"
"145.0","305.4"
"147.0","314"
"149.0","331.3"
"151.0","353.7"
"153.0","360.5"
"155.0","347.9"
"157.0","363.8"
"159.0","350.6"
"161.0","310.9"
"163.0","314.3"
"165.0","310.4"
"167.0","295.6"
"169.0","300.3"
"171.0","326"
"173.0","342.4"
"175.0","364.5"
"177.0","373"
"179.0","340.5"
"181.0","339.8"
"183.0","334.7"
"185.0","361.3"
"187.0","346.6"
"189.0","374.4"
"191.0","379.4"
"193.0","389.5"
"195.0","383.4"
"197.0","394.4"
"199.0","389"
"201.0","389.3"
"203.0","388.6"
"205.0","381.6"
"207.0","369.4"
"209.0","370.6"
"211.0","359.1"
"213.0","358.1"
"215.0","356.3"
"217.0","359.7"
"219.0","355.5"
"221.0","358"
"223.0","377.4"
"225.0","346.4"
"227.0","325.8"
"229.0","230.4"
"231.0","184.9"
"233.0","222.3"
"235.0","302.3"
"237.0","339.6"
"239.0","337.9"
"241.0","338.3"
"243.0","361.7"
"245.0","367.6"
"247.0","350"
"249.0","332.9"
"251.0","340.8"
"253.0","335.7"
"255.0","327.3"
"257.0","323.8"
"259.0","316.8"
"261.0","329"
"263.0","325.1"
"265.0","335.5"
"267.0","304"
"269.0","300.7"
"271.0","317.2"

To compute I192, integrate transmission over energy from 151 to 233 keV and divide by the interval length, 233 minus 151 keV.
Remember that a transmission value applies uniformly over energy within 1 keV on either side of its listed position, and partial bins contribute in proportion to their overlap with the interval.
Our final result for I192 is 346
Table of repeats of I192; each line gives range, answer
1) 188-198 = 384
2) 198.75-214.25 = 375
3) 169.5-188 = 346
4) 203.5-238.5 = 330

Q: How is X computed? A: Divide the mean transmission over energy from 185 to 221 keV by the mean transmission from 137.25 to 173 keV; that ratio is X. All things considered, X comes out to 1.2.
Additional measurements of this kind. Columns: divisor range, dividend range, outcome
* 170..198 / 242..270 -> 0.92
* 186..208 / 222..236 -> 0.75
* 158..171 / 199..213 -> 1.20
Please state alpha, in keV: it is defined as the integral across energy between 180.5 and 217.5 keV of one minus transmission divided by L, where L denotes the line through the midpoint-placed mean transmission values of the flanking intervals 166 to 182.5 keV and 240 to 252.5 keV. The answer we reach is -3.34 keV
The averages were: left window 335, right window 348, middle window 370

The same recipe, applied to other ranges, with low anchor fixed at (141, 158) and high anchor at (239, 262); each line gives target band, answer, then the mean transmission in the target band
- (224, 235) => 2.3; 266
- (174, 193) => -1.3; 359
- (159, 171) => 0.8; 312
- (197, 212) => -1.9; 379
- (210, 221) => -0.7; 358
